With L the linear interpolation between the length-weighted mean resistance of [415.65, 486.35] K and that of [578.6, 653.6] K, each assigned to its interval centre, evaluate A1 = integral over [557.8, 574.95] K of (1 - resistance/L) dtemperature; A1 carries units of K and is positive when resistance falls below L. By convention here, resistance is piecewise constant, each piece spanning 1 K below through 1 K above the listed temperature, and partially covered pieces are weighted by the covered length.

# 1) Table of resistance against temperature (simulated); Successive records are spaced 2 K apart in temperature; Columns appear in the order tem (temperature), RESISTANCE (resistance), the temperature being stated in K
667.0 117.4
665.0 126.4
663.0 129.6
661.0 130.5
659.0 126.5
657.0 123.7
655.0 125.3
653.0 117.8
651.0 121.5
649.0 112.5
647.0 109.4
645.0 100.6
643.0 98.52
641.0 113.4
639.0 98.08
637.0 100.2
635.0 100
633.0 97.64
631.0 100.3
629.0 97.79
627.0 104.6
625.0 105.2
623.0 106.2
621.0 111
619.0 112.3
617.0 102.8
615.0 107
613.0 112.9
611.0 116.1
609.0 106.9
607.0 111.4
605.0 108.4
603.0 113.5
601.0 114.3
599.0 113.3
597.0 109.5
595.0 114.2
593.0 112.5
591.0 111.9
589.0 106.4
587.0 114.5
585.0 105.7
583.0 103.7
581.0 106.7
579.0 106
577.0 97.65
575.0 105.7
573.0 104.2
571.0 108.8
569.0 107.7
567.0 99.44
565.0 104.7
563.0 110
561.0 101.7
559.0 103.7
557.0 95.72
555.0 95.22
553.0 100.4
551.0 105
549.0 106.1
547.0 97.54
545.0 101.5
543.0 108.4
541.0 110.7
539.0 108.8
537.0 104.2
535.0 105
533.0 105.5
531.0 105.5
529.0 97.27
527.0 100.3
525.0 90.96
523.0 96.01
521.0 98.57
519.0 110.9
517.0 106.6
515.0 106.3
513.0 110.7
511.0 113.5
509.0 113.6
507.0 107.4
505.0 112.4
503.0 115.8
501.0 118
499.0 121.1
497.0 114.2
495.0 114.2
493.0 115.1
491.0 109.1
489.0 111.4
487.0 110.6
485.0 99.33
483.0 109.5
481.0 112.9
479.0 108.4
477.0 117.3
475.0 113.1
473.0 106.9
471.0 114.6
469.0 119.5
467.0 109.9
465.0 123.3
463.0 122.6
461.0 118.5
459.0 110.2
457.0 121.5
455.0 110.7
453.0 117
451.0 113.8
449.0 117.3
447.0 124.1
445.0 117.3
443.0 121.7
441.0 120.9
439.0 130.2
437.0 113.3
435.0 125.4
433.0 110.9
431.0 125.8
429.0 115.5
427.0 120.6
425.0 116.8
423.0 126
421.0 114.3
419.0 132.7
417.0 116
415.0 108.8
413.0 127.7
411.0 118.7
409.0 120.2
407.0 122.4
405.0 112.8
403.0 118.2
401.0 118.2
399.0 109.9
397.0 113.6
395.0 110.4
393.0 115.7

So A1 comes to 0.9 K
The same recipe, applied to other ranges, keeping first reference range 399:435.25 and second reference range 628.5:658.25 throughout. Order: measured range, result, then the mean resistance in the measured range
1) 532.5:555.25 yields 1.7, 104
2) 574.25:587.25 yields 0.7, 105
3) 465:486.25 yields 0.8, 112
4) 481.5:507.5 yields 0.7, 112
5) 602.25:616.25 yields -0.1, 111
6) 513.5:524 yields 0.9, 104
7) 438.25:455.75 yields -0.2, 119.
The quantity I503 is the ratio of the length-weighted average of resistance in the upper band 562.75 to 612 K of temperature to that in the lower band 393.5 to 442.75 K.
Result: 0.91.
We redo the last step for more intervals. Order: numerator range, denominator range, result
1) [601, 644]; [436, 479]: 0.91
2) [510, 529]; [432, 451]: 0.86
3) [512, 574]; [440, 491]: 0.90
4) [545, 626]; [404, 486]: 0.91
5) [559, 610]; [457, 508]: 0.95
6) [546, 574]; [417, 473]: 0.87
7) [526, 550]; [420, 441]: 0.87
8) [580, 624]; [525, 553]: 1.06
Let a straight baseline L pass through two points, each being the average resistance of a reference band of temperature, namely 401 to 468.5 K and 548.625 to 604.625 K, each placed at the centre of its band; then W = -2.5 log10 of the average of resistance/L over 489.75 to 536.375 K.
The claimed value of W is 0.04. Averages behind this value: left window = 119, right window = 106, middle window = 108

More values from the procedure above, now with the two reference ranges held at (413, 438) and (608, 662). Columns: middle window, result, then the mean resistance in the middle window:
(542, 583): 0.10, 103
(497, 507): 0.00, 116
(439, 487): 0.02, 115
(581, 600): 0.02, 110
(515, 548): 0.11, 103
